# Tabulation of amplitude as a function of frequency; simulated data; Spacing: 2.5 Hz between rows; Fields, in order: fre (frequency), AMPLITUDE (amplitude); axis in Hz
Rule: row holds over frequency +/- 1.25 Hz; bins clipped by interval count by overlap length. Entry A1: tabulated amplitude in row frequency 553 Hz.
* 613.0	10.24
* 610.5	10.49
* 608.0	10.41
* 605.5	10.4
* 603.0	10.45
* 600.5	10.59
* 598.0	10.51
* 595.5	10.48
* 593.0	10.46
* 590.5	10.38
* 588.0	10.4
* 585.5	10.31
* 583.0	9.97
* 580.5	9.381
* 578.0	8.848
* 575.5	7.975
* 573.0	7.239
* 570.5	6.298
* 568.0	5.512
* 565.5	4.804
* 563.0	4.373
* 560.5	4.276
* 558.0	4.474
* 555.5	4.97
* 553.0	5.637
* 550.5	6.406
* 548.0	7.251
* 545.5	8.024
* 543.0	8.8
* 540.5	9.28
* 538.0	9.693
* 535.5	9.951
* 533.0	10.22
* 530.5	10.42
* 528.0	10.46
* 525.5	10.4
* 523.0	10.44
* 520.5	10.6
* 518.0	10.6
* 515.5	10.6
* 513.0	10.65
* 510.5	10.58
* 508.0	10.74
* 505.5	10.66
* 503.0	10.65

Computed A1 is 5.637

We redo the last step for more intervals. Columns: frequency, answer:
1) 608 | 10.41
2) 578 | 8.848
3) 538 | 9.693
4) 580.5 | 9.381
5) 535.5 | 9.951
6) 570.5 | 6.298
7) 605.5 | 10.4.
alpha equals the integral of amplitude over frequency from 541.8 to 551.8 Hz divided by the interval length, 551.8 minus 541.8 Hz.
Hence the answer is 7.6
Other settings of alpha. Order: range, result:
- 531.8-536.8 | 10.1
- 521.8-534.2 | 10.4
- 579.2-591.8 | 10.1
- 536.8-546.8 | 8.94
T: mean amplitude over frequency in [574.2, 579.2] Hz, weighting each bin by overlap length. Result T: 8.4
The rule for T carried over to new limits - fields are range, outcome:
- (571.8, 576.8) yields 7.62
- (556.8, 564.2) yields 4.37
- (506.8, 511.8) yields 10.7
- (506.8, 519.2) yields 10.6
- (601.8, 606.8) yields 10.4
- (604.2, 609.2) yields 10.4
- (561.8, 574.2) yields 5.64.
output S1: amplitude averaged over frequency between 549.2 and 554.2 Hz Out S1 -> 6.04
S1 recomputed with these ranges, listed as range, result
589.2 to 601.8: 10.5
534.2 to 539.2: 9.83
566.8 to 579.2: 7.17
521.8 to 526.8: 10.4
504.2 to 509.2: 10.7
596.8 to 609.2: 10.5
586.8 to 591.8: 10.4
